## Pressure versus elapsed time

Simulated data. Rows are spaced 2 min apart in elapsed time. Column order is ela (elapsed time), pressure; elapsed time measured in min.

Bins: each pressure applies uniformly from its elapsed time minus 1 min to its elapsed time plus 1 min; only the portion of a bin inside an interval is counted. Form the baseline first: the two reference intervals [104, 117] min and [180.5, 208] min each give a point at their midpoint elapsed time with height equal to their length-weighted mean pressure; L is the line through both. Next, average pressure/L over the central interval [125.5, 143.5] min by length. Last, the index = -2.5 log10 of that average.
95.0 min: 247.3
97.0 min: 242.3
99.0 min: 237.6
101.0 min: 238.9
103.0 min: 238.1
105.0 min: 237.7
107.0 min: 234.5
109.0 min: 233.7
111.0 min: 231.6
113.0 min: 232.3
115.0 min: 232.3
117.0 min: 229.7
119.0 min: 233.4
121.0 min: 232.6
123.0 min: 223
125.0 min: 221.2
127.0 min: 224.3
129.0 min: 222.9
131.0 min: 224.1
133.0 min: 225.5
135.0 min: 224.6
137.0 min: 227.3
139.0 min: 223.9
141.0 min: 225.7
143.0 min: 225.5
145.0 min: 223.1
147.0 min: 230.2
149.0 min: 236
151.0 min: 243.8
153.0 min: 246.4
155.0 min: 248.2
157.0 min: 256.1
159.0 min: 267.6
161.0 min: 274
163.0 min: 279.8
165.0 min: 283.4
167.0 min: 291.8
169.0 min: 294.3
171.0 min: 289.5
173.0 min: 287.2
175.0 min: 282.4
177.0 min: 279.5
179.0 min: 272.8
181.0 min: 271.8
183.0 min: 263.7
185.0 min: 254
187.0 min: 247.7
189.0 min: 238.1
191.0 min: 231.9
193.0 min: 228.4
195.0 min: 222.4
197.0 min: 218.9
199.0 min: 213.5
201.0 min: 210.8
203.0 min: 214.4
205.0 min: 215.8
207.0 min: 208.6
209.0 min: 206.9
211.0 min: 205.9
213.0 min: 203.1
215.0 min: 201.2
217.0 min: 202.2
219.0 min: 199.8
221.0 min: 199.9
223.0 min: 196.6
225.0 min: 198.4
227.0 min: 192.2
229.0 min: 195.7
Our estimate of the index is 0.04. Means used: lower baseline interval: 233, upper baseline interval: 231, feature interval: 225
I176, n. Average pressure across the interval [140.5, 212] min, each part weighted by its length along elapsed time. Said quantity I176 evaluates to 247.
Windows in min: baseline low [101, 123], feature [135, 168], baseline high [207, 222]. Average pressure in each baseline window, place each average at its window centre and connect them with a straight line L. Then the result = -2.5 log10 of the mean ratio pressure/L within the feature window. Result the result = -0.12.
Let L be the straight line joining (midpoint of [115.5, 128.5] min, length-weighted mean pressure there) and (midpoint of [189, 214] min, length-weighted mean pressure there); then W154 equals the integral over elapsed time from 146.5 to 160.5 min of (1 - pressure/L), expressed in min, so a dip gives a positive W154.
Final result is -1.61 min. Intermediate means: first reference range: 227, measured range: 248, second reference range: 216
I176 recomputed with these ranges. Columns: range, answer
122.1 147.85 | 225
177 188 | 264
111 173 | 244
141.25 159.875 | 241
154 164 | 265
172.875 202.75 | 246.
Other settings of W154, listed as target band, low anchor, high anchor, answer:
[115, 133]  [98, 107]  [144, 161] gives 1.08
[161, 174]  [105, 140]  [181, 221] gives -3.62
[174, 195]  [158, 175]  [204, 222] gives -0.17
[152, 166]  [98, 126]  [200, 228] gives -2.92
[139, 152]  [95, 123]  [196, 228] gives -0.33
